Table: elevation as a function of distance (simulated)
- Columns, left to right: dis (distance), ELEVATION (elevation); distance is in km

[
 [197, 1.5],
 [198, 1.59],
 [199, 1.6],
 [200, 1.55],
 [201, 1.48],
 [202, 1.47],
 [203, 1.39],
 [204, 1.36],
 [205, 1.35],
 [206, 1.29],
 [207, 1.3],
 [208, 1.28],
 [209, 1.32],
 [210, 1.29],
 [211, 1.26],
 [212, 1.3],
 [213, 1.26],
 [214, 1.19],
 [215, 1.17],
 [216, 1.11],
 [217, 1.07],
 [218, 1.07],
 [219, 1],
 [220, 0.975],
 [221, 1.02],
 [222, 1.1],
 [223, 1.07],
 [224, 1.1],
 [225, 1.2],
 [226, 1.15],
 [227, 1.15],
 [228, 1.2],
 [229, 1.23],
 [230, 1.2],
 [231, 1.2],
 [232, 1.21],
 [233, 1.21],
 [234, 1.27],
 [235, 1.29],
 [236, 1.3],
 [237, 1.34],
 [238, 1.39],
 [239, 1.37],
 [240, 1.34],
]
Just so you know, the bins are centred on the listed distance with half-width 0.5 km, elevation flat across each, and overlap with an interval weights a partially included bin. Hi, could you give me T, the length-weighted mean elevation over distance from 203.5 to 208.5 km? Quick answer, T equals 1.32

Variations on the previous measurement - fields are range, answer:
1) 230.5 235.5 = 1.24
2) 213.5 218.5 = 1.12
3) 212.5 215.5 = 1.21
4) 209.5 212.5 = 1.28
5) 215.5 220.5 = 1.05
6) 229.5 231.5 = 1.2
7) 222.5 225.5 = 1.12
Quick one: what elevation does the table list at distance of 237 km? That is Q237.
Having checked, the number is 1.34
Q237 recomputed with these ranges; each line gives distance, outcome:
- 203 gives 1.39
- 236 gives 1.3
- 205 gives 1.35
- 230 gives 1.2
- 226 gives 1.15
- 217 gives 1.07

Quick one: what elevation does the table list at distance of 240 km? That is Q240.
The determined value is 1.34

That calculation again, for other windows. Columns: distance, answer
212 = 1.3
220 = 0.975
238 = 1.39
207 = 1.3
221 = 1.02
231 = 1.2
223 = 1.07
